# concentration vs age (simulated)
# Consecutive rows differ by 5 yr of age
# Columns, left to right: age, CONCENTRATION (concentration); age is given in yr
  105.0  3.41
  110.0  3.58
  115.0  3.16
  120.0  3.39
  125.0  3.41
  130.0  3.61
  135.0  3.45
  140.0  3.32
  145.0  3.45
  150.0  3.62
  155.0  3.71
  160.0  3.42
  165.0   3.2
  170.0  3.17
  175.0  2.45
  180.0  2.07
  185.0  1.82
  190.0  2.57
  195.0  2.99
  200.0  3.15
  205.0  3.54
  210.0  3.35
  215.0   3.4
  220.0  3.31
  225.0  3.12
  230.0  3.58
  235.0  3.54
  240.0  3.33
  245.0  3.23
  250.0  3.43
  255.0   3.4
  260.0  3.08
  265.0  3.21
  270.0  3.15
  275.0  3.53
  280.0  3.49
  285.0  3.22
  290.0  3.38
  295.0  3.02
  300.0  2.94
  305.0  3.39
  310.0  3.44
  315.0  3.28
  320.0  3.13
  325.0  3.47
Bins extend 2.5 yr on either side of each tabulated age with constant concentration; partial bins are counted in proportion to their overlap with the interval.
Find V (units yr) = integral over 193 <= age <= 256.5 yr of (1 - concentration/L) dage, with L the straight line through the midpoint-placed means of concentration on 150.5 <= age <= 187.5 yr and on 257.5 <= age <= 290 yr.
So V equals -5.0 yr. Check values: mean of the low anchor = 2.88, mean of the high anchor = 3.29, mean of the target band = 3.34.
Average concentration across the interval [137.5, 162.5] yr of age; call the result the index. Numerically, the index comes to 3.5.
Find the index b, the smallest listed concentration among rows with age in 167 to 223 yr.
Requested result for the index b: 1.82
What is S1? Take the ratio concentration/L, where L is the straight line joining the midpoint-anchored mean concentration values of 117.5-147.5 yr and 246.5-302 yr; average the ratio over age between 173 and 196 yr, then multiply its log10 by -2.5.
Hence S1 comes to 0.40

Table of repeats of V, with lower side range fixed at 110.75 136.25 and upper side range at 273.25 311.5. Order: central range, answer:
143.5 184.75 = 4.01 yr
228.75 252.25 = -0.59 yr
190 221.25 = 1.15 yr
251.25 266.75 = 0.33 yr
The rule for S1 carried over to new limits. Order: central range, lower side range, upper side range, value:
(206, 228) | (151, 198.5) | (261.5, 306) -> -0.11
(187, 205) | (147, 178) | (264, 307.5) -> 0.10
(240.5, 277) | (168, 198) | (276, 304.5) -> -0.09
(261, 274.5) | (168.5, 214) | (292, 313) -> -0.05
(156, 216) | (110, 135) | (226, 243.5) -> 0.17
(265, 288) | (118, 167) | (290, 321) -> -0.02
